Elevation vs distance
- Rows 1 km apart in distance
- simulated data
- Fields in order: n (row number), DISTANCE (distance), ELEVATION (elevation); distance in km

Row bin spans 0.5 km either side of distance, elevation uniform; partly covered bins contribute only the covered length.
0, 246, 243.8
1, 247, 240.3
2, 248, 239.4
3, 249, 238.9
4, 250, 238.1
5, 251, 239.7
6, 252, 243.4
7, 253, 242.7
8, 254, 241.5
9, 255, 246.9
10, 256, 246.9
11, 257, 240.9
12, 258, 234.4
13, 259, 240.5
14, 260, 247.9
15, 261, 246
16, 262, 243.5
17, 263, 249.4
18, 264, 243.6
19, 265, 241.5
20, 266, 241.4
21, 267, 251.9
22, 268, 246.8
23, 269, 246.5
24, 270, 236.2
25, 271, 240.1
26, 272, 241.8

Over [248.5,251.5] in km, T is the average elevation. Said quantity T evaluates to 239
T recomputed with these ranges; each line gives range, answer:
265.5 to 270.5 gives 245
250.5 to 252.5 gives 242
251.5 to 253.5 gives 243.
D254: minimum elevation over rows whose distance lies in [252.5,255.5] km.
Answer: 241.5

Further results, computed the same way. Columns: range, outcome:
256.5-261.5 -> 234.4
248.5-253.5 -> 238.1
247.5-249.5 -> 238.9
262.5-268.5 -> 241.4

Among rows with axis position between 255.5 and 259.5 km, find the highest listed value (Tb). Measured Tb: 246.9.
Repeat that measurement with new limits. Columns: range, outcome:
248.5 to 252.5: 243.4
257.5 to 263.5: 249.4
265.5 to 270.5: 251.9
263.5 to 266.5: 243.6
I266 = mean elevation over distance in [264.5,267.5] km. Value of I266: 245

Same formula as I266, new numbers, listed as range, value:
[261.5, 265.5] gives 244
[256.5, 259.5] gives 239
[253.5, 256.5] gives 245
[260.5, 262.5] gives 245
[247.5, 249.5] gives 239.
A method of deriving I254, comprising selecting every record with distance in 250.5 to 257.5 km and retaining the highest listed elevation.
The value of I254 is 246.9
